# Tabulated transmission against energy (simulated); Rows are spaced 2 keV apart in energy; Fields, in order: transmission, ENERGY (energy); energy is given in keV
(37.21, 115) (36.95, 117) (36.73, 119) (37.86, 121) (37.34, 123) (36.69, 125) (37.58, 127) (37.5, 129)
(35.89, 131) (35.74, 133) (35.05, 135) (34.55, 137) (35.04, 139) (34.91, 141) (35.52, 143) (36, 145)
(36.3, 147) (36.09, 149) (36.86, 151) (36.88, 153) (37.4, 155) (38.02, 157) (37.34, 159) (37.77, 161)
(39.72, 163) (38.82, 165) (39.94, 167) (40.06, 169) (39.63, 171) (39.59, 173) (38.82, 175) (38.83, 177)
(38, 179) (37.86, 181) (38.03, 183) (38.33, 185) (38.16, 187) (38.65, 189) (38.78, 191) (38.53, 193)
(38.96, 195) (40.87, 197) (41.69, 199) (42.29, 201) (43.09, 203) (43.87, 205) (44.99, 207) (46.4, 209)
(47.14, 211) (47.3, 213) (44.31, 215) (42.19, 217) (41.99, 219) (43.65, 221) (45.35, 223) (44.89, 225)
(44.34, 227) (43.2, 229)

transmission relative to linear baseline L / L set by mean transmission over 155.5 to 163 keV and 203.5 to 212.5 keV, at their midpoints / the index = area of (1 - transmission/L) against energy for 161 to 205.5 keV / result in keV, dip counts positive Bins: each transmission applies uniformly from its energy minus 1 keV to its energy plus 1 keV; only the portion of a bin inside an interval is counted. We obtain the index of 2.21 keV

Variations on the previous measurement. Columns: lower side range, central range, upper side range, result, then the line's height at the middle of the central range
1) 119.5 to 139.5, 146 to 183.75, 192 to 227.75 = 1.21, 39.5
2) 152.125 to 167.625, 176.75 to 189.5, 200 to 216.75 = 0.97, 41.4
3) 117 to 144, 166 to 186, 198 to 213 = 1.10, 41.2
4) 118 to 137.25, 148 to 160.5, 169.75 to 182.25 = 0.22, 37.8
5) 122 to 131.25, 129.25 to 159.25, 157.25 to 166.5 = 1.33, 37.8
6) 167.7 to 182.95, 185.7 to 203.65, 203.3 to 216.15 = 1.10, 42.6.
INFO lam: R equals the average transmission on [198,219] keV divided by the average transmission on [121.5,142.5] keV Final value 1.23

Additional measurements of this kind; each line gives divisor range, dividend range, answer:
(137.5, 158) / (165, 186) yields 1.07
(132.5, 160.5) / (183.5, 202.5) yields 1.10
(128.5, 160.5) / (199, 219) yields 1.23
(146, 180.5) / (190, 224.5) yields 1.13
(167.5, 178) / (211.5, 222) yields 1.12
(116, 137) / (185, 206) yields 1.10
